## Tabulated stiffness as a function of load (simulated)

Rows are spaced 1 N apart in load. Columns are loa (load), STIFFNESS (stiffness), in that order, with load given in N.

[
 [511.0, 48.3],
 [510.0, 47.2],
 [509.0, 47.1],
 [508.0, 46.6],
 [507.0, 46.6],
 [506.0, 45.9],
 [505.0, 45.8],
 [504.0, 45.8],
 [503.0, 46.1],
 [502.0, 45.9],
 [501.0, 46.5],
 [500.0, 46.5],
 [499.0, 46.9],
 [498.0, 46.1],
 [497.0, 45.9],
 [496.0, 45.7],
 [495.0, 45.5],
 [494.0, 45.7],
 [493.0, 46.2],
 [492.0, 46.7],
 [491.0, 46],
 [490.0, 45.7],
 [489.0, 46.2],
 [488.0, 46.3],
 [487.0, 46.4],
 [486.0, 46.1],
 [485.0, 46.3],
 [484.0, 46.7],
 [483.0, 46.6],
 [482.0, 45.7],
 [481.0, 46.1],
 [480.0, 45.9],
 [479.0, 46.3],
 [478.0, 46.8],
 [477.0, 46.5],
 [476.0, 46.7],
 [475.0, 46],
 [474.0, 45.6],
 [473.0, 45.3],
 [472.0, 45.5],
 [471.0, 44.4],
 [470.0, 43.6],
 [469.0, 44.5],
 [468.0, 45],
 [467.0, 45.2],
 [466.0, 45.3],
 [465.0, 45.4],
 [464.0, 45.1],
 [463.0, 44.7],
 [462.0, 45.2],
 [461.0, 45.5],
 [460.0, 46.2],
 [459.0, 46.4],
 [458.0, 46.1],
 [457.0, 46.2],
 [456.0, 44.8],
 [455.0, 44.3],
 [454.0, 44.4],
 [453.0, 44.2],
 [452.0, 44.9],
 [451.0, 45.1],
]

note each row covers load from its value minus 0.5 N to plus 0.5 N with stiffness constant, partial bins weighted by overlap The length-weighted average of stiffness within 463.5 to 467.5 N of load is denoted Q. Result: 45.2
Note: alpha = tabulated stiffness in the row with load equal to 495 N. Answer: 45.5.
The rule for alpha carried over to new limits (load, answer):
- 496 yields 45.7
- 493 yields 46.2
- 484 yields 46.7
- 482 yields 45.7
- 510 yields 47.2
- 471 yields 44.4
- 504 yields 45.8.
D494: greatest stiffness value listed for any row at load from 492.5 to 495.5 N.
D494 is 46.2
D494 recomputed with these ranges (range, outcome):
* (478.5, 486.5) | 46.7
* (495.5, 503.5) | 46.9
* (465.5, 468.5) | 45.3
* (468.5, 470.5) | 44.5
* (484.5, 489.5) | 46.4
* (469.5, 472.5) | 45.5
